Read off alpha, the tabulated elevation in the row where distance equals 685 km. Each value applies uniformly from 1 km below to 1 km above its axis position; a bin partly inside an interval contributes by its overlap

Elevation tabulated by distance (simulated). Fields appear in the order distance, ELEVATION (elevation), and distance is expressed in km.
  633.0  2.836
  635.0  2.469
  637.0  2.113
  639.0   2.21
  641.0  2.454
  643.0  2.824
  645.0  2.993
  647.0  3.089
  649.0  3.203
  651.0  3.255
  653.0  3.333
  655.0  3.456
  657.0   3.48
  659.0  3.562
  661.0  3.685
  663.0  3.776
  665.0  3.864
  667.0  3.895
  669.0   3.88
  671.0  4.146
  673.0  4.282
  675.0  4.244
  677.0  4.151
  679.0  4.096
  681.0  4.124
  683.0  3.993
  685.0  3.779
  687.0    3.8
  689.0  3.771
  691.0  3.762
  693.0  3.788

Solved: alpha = 3.779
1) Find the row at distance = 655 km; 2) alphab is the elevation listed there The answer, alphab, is 3.456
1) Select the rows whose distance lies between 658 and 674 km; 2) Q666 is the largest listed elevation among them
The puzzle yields 4.282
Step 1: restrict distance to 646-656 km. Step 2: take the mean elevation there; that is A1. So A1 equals 3.27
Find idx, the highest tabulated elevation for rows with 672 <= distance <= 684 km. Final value 4.282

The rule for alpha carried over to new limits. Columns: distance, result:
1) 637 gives 2.113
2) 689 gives 3.771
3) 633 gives 2.836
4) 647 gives 3.089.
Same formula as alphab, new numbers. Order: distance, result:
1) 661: 3.685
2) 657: 3.48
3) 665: 3.864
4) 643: 2.824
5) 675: 4.244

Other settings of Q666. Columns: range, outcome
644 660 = 3.562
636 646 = 2.993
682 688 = 3.993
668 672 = 4.146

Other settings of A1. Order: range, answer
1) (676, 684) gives 4.09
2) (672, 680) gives 4.19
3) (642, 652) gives 3.07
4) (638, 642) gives 2.33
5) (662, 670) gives 3.85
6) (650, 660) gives 3.42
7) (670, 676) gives 4.22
